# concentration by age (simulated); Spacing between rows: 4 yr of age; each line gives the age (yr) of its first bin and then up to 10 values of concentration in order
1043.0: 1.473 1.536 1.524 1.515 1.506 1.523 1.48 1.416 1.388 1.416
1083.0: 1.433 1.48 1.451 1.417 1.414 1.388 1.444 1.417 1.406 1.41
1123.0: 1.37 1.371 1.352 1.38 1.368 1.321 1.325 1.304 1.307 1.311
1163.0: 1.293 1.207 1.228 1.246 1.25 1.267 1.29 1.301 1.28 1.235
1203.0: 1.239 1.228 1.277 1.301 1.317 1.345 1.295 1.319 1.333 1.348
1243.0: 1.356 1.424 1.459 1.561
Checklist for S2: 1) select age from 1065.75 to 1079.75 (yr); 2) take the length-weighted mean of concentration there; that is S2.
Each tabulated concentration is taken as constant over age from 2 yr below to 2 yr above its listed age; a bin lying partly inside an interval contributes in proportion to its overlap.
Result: 1.42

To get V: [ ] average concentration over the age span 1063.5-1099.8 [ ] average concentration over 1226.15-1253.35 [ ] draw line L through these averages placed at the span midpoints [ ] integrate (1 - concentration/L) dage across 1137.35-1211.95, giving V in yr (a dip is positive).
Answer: 6.4 yr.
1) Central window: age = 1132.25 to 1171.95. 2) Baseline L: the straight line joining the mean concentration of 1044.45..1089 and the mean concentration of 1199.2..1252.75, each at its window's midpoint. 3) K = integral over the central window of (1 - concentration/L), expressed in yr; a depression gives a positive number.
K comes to 2.4 yr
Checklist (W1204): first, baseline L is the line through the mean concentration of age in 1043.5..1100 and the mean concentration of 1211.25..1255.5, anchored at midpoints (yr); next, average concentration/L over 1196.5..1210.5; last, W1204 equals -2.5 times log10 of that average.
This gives 0.11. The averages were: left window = 1.47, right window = 1.36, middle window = 1.24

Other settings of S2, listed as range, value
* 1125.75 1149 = 1.35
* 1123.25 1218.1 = 1.29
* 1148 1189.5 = 1.27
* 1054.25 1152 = 1.41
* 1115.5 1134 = 1.38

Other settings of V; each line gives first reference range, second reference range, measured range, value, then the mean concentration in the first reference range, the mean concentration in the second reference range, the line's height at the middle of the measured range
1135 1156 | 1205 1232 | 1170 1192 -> 0.8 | 1.33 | 1.3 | 1.31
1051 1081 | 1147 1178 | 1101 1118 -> -0.4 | 1.47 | 1.27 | 1.38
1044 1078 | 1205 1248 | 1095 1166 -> 2.6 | 1.48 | 1.32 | 1.41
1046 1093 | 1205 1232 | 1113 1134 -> 0.4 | 1.47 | 1.3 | 1.41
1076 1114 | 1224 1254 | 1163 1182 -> 2.1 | 1.43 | 1.37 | 1.4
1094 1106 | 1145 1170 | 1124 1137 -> -0.2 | 1.41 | 1.29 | 1.34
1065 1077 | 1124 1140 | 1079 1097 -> -0.4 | 1.43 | 1.37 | 1.41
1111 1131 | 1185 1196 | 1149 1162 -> 0.3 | 1.39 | 1.29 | 1.34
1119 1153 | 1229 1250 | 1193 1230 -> 2.1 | 1.35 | 1.36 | 1.36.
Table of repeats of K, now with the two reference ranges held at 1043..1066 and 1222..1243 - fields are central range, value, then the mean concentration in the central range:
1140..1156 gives 1.1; 1.32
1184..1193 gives 0.5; 1.29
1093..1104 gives 0.5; 1.41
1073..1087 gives 0.6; 1.42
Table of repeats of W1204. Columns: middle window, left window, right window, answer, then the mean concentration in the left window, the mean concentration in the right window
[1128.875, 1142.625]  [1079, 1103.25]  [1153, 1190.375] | -0.02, 1.43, 1.27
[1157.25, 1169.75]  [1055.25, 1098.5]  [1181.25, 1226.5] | 0.06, 1.45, 1.28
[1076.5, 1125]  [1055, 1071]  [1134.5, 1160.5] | 0.00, 1.49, 1.33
